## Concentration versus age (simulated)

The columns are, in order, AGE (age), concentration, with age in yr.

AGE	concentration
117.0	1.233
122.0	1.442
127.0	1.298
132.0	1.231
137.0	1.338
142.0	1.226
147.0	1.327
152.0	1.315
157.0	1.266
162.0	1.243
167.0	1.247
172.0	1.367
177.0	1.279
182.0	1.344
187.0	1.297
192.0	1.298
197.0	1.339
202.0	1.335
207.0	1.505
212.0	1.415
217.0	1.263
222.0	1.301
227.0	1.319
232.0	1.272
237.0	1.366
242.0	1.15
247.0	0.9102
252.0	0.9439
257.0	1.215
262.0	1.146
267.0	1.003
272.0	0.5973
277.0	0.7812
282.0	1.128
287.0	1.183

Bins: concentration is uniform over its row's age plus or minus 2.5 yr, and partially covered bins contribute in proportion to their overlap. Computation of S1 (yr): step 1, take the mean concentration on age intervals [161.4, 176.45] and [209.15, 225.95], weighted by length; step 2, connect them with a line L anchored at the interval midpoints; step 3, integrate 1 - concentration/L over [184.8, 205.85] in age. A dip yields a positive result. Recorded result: -0.3 yr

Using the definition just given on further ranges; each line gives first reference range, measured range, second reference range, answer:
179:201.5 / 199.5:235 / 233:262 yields -3.33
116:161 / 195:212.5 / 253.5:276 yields -4.16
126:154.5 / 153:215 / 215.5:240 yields -1.50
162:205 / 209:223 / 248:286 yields -1.81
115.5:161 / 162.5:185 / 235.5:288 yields -1.54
